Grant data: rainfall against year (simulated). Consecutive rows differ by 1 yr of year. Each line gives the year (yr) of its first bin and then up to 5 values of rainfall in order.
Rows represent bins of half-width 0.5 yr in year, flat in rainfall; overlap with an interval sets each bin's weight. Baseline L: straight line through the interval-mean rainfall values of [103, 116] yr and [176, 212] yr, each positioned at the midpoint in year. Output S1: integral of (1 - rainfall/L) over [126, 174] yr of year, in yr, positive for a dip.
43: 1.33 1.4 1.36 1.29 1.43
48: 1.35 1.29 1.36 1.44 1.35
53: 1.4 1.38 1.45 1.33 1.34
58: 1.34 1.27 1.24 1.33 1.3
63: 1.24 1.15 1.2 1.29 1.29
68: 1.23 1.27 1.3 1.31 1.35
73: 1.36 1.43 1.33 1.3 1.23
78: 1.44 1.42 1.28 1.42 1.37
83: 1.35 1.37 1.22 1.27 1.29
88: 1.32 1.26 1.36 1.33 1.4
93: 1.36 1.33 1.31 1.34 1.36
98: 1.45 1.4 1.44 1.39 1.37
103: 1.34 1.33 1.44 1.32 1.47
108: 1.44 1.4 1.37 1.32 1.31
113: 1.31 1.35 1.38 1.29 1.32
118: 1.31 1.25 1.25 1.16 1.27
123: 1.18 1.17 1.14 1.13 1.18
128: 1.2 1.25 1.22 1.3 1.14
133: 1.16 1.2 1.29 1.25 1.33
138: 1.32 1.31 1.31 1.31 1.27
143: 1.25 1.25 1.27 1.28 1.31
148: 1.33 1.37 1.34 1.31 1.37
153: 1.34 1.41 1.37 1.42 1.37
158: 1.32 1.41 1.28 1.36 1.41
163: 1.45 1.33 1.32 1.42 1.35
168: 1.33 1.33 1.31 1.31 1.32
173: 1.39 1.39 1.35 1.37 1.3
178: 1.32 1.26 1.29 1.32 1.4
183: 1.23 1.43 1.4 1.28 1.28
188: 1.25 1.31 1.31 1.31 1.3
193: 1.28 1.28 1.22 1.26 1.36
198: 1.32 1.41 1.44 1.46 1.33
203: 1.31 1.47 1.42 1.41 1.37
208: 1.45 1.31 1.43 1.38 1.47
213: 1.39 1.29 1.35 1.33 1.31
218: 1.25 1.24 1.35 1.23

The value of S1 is 1.5 yr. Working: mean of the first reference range 1.37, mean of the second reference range 1.34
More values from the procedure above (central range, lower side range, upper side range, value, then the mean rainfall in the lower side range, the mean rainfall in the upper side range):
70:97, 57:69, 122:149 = -1.6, 1.27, 1.25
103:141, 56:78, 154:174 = 1.4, 1.29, 1.36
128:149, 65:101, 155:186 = 1.2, 1.34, 1.35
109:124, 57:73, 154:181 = 0.3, 1.28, 1.35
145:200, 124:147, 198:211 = -0.5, 1.24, 1.4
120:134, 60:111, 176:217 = 1.5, 1.34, 1.34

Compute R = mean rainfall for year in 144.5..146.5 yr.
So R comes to 1.27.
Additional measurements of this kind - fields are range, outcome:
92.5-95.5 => 1.33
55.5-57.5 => 1.33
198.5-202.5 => 1.41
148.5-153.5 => 1.35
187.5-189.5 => 1.28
